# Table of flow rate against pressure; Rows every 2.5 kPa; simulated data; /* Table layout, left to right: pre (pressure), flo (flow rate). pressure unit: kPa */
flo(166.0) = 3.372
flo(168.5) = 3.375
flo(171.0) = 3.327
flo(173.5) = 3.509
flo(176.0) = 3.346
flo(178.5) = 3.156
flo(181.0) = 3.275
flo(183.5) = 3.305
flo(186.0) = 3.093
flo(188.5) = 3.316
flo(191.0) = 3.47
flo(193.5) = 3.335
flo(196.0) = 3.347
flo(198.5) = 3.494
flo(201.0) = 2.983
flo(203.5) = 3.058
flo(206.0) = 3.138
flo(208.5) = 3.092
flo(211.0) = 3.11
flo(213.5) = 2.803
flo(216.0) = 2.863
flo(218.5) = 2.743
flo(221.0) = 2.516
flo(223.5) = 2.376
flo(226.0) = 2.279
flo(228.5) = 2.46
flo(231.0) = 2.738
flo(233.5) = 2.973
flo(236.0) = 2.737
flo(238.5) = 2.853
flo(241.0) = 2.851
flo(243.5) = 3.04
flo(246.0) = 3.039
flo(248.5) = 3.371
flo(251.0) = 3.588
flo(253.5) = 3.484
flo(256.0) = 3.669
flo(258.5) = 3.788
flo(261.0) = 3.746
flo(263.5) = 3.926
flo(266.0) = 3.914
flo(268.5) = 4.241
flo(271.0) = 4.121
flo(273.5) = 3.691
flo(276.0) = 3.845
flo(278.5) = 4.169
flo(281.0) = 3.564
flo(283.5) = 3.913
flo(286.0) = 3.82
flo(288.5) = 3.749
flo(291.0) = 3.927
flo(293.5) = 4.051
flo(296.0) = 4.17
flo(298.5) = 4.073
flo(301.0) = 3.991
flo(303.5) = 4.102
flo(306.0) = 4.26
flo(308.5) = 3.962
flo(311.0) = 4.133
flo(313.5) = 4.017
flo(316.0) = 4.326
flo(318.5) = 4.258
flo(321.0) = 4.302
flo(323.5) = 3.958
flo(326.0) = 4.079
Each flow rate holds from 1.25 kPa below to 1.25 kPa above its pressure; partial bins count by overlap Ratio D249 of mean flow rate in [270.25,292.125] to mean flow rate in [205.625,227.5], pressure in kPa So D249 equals 1.40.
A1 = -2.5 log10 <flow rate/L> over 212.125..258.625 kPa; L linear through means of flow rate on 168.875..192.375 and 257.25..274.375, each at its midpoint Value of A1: 0.25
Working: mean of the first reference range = 3.31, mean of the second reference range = 3.92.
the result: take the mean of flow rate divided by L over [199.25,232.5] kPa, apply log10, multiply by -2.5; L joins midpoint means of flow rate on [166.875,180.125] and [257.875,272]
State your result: 0.28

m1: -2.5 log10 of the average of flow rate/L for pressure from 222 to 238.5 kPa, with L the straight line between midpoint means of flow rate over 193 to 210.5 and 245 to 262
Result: 0.28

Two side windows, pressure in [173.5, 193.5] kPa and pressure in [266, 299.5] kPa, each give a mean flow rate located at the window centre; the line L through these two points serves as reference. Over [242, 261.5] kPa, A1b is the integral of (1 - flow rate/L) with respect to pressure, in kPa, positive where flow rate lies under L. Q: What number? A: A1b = 1.6 kPa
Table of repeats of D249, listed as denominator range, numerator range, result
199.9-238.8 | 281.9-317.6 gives 1.44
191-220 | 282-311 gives 1.29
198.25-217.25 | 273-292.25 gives 1.26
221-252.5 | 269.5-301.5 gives 1.38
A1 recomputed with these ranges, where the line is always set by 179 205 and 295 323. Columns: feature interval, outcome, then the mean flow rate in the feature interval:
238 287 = 0.05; 3.64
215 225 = 0.31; 2.61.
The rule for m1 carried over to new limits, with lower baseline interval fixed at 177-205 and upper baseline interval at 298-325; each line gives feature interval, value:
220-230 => 0.40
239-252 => 0.16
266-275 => -0.05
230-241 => 0.25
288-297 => 0.00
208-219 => 0.17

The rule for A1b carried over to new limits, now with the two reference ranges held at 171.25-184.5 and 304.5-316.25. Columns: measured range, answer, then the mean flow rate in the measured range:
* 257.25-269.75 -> -0.3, 3.92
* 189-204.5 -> 0.7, 3.29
